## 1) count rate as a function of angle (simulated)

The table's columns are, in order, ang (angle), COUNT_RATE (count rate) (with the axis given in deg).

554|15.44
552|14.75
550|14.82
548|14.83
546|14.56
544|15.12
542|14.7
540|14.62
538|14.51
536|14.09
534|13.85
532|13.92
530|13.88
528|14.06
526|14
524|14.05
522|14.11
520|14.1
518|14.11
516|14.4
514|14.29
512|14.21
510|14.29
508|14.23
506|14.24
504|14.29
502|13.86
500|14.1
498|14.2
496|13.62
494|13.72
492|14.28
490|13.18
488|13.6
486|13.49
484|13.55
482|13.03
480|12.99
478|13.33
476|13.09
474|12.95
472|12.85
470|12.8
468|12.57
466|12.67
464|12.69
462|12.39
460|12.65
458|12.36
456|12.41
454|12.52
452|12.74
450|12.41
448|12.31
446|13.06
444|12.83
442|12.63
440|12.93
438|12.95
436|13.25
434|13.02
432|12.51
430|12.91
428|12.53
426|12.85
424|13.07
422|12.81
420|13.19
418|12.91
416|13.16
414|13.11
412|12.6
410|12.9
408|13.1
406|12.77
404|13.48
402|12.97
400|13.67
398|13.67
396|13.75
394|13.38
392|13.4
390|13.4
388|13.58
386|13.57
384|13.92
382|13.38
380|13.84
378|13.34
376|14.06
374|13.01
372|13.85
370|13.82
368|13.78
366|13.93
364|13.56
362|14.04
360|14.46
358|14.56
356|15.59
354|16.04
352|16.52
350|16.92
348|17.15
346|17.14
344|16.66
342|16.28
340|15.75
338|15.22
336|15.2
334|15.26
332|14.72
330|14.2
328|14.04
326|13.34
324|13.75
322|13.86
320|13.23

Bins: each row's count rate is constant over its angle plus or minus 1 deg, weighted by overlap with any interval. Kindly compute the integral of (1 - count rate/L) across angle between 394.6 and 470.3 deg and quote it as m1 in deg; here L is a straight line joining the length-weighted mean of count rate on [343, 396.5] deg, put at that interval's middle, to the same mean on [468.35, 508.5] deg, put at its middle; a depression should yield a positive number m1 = 6.0 deg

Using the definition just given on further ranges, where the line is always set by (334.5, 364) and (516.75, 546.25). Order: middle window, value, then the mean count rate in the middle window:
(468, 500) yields 2.7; 13.4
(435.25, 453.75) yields 2.7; 12.8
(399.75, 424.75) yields 3.6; 13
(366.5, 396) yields 3.6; 13.6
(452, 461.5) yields 1.5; 12.5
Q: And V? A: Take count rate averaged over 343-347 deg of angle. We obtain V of 16.9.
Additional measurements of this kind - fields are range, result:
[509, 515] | 14.3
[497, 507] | 14.1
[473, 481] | 13.1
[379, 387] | 13.7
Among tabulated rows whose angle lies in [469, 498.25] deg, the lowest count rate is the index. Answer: 12.8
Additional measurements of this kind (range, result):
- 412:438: 12.51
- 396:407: 12.77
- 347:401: 13.01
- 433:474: 12.31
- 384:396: 13.38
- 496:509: 13.62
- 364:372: 13.56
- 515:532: 13.88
